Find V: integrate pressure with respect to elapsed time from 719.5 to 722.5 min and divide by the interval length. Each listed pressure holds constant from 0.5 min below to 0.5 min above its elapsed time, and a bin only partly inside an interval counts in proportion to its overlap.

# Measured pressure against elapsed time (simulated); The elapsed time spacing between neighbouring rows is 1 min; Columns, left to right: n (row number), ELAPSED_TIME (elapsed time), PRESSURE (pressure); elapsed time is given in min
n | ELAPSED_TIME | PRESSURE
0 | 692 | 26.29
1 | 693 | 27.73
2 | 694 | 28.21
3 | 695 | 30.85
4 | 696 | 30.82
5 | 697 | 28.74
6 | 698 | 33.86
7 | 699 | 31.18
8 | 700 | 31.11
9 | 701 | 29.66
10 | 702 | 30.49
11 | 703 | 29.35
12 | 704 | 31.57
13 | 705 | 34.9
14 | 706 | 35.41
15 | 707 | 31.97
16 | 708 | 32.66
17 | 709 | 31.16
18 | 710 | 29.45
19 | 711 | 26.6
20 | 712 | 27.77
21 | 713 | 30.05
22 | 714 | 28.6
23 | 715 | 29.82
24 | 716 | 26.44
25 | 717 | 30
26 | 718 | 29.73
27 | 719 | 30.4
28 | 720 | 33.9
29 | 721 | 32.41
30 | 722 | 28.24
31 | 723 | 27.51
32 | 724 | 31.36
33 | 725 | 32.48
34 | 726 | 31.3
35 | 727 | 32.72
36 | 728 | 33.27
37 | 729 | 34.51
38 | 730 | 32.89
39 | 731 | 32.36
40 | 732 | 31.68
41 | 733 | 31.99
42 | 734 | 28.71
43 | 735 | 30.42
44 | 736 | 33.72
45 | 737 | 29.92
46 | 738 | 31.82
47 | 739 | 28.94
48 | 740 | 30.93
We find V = 31.5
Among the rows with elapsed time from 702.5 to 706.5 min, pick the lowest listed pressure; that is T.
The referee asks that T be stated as 29.35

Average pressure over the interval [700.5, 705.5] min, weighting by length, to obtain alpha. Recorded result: 31.2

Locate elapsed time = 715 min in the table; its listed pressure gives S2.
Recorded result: 29.82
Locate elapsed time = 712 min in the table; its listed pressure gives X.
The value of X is 27.77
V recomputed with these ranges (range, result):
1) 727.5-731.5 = 33.3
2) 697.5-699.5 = 32.5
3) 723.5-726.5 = 31.7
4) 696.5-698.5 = 31.3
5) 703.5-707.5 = 33.5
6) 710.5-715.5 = 28.6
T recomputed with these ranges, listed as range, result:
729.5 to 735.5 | 28.71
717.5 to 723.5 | 27.51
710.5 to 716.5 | 26.44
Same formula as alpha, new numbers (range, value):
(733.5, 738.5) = 30.9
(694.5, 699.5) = 31.1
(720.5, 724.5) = 29.9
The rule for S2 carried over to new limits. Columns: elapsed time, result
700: 31.11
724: 31.36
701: 29.66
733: 31.99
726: 31.3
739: 28.94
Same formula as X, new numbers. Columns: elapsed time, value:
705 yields 34.9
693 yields 27.73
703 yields 29.35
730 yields 32.89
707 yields 31.97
